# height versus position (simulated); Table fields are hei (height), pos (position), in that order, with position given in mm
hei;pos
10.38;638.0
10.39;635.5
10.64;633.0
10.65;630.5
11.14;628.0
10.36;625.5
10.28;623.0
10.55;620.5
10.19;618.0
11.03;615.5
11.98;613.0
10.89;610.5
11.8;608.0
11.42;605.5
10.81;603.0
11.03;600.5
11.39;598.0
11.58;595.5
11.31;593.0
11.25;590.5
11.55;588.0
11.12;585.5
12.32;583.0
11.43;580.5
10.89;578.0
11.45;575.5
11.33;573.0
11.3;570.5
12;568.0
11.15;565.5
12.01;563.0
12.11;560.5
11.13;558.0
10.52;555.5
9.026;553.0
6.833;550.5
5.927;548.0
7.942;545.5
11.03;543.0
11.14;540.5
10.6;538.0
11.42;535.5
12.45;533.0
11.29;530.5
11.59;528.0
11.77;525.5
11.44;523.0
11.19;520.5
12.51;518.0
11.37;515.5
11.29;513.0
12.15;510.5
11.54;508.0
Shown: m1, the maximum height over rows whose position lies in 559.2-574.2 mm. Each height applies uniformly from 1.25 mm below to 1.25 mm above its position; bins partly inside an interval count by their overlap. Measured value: 12.11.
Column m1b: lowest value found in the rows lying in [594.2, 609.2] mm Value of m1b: 10.81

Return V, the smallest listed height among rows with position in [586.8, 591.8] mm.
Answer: 11.25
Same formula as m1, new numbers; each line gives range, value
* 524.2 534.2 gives 12.45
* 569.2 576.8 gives 11.45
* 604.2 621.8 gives 11.98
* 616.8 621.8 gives 10.55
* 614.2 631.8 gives 11.14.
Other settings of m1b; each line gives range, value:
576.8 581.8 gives 10.89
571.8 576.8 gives 11.33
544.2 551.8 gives 5.927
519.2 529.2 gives 11.19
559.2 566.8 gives 11.15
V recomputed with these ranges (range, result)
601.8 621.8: 10.19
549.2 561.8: 6.833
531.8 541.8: 10.6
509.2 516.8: 11.29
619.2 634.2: 10.28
